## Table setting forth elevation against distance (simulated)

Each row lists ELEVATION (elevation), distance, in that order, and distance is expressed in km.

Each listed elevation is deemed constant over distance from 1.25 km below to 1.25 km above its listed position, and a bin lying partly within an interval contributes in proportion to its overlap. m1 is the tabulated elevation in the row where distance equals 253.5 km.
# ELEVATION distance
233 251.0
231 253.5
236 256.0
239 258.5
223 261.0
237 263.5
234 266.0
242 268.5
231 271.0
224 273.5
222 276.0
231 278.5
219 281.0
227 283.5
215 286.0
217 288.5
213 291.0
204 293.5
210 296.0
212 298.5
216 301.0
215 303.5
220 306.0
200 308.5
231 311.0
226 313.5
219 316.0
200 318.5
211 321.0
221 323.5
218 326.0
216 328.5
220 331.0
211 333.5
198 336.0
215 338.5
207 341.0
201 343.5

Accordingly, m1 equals 231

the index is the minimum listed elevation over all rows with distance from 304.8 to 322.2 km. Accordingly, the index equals 200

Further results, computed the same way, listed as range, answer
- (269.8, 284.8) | 219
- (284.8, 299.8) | 204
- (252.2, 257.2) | 231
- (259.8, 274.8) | 223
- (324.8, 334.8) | 211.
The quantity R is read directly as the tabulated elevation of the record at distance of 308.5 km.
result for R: 200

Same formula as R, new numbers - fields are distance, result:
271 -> 231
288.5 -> 217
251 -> 233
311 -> 231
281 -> 219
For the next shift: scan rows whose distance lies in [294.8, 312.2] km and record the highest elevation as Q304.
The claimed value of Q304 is 231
